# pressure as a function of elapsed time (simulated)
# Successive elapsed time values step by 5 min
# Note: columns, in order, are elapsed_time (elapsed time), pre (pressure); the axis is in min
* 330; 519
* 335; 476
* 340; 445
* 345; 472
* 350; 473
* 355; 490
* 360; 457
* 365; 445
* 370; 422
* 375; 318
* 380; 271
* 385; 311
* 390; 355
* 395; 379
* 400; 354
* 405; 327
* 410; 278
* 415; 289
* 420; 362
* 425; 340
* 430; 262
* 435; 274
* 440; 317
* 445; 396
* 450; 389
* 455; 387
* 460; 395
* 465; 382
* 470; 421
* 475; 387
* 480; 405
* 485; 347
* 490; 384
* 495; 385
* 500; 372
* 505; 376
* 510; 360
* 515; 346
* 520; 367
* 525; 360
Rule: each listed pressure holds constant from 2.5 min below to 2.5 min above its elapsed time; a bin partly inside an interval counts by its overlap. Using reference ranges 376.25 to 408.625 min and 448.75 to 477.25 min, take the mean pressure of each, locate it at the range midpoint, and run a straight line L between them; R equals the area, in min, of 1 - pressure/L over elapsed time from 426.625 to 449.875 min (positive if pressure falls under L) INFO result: 3.2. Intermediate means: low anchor 330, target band 321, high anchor 394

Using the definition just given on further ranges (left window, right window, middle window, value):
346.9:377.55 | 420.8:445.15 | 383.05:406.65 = 1.97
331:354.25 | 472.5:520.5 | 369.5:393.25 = 6.24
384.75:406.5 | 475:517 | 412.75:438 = 3.59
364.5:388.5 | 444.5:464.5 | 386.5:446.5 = 6.80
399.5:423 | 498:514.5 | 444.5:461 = -2.47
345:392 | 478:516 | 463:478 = -0.78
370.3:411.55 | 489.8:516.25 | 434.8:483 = -3.38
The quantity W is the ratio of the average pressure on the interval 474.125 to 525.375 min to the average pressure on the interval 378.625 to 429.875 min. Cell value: 1.14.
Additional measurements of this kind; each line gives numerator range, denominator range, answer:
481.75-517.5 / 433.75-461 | 1.02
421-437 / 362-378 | 0.76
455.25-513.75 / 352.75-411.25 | 1.04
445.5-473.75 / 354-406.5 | 1.06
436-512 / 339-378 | 0.86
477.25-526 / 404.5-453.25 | 1.14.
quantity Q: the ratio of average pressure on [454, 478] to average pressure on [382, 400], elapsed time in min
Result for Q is 1.14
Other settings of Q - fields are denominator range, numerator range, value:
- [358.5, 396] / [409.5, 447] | 0.86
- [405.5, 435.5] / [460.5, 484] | 1.30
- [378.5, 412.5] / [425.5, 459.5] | 1.04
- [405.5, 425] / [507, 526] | 1.14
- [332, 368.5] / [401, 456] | 0.71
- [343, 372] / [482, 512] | 0.81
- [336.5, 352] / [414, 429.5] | 0.70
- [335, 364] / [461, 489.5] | 0.83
